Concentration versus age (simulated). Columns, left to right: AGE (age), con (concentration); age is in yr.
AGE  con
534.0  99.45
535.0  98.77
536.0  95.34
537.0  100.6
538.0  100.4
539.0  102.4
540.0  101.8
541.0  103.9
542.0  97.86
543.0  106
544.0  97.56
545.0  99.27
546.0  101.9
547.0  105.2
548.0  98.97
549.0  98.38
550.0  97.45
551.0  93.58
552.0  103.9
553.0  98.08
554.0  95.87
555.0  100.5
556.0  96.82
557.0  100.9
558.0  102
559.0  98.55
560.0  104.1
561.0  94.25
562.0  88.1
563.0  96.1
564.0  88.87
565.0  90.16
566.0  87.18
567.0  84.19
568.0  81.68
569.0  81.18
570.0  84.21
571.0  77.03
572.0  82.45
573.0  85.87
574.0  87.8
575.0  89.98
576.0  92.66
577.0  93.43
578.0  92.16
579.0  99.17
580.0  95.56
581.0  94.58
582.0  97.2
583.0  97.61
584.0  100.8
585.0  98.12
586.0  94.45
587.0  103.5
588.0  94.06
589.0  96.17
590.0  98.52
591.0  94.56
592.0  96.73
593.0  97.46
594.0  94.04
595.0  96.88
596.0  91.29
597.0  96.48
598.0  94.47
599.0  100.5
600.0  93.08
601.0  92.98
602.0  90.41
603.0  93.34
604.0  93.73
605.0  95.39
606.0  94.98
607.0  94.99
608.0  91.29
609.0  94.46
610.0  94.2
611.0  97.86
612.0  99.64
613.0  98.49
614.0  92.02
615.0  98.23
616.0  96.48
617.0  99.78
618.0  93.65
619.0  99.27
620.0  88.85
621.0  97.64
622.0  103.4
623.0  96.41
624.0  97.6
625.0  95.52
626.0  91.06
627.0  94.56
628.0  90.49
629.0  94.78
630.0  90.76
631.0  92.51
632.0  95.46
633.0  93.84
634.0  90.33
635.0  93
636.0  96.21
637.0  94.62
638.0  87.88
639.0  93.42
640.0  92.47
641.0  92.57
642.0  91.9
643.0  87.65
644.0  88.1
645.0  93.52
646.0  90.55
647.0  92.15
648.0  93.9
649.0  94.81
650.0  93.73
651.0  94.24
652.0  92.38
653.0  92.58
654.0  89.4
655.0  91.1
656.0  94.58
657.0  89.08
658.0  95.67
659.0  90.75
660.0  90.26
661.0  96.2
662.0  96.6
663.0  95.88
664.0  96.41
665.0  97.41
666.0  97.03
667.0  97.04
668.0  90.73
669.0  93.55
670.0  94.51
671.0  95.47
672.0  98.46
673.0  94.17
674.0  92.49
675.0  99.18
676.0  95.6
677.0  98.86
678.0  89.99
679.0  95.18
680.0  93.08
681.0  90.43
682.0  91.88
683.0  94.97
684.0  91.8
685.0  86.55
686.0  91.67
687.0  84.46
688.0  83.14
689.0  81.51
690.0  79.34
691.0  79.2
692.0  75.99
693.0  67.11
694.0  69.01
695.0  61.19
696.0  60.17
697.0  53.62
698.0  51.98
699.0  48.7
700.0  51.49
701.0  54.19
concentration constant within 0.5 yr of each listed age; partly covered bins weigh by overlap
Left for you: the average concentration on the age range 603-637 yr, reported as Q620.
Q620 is 95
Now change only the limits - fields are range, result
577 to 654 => 94.7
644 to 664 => 93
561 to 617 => 93.3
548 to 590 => 93.7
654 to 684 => 94.2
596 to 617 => 95.2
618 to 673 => 93.7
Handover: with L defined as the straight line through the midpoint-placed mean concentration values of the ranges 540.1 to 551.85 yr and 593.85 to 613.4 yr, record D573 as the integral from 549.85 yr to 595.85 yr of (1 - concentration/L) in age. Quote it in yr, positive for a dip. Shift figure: 1.8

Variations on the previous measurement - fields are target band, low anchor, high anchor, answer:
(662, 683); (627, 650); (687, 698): -4.3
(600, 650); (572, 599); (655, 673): 0.4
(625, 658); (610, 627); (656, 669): 1.0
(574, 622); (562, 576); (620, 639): -3.0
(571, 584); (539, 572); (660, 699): 0.2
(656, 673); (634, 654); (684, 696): -1.7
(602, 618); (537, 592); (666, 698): -0.7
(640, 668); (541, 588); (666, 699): -1.9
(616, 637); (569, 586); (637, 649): -0.7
